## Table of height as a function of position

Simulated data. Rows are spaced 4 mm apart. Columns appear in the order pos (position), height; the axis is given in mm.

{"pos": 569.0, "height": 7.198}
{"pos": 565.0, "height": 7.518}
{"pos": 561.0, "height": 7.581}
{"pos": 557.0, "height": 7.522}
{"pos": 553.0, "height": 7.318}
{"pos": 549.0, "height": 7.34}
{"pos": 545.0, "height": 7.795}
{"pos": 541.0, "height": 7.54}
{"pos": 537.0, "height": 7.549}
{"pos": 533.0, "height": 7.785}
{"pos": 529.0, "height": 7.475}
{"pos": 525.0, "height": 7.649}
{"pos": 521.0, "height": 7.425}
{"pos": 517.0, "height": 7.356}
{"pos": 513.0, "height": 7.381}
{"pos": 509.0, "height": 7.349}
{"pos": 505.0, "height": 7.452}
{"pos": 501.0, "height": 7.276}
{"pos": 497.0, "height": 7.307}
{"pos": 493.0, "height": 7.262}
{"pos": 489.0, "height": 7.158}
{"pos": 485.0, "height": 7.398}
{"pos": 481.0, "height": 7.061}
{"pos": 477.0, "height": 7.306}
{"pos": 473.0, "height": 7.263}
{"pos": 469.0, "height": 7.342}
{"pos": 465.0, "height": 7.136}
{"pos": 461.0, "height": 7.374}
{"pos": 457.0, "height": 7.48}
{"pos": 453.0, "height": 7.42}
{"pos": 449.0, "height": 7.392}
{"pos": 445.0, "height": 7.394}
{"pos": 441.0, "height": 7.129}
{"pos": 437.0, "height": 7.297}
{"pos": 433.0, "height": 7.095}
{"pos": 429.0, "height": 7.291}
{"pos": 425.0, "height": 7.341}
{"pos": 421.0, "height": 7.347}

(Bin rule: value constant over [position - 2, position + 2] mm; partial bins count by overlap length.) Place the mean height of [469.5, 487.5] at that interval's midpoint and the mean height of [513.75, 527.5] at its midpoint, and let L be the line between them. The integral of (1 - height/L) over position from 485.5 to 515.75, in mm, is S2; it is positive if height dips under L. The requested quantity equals 0.2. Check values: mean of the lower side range 7.26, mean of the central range 7.32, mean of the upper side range 7.47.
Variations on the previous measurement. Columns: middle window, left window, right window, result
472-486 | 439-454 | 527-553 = 0.3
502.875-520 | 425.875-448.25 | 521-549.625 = 0.3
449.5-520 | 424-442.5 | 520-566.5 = 0.6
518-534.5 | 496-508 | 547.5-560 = -0.4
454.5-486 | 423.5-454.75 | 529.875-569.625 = 0.3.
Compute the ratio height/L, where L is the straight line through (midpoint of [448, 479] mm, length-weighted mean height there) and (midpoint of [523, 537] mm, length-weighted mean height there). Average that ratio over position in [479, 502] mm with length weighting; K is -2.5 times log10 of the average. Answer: 0.03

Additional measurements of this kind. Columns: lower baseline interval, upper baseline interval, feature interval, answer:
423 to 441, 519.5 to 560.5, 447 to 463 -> -0.02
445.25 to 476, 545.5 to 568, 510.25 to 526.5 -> 0.00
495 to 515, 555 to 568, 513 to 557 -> -0.01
